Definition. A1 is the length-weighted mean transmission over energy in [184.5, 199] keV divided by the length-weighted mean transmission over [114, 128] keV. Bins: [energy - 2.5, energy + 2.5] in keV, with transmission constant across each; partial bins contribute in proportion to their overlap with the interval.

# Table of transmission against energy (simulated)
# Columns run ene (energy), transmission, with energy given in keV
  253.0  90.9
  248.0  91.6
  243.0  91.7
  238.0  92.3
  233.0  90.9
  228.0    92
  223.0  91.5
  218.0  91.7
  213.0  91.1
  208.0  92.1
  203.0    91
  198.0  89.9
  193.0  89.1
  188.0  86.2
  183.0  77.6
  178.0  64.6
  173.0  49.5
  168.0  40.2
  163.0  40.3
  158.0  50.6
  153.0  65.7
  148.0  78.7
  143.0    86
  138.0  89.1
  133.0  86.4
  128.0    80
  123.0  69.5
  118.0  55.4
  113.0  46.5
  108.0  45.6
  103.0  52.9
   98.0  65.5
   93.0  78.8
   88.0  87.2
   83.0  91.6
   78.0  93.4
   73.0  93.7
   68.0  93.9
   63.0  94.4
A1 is 1.37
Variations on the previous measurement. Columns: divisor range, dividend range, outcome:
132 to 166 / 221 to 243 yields 1.31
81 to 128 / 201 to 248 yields 1.38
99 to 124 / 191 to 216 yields 1.69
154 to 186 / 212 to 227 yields 1.67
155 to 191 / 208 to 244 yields 1.55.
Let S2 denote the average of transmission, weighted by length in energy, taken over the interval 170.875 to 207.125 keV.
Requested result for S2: 79.2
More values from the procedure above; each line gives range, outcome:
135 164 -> 70.2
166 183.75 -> 56.5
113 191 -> 67.4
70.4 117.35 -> 72.2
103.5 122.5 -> 51.7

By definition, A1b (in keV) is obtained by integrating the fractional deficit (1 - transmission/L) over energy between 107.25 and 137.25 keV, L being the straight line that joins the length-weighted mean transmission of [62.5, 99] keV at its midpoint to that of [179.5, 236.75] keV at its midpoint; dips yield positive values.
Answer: 7.4 keV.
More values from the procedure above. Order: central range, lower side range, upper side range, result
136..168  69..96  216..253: 8.59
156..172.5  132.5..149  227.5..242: 8.12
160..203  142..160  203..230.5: 6.60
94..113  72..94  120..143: 6.74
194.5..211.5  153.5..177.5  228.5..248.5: -4.90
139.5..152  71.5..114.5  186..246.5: -0.05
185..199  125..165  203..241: -0.61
